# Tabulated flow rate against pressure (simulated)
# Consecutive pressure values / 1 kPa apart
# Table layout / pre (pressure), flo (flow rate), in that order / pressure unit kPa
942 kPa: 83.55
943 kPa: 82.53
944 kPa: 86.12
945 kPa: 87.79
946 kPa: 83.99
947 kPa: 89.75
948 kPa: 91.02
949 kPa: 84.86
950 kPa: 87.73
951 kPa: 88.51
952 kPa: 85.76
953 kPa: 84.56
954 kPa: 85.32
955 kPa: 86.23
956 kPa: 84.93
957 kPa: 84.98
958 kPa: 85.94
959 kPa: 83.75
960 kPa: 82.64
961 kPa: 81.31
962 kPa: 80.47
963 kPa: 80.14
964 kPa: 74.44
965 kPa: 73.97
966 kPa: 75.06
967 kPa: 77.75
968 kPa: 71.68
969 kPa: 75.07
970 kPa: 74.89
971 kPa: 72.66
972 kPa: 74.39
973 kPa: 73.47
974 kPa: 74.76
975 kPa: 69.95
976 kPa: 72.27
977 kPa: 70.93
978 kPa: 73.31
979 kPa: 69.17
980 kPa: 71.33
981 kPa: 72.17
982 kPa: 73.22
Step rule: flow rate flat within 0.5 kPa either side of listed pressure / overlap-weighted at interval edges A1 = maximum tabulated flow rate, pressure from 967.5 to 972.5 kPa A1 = 75.07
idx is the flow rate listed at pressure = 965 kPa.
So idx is 73.97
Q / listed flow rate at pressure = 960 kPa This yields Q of 82.64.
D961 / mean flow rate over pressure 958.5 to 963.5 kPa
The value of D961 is 81.7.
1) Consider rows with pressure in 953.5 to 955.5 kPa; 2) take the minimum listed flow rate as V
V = 85.32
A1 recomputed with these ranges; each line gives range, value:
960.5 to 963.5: 81.31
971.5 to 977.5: 74.76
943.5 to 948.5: 91.02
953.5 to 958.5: 86.23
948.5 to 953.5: 88.51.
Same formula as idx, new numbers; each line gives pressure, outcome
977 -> 70.93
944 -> 86.12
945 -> 87.79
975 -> 69.95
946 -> 83.99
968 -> 71.68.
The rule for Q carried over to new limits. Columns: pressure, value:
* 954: 85.32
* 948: 91.02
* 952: 85.76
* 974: 74.76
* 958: 85.94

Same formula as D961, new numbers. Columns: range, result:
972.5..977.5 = 72.3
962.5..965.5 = 76.2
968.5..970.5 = 75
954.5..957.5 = 85.4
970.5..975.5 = 73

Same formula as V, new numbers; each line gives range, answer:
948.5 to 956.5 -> 84.56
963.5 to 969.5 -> 71.68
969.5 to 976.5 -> 69.95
